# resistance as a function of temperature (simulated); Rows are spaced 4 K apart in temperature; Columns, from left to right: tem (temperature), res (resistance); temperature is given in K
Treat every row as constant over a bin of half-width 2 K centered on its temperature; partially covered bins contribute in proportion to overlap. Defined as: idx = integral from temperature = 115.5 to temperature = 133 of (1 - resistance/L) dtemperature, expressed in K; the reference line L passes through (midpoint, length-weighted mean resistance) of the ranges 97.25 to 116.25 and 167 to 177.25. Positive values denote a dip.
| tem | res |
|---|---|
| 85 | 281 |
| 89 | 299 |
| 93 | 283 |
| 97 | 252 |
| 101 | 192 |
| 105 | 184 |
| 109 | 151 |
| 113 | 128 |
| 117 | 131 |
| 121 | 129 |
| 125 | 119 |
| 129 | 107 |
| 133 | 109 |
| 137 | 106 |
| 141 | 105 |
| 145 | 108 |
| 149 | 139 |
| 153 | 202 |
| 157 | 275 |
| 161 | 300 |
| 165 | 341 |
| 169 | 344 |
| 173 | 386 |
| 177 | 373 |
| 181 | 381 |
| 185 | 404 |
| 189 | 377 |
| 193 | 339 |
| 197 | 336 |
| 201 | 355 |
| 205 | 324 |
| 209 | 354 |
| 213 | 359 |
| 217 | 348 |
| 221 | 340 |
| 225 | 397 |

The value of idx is 8.0 K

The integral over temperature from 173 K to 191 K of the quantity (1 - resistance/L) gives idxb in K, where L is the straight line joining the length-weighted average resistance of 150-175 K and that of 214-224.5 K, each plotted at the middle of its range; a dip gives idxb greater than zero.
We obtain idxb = -3.68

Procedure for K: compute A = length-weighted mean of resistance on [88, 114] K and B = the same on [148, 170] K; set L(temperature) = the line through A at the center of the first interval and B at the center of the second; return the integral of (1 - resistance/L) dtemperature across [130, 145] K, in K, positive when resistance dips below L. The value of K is 8.54 K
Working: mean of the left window 213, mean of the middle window 107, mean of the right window 269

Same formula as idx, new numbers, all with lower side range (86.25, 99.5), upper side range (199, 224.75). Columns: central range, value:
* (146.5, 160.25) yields 4.5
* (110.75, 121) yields 5.7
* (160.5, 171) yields -0.4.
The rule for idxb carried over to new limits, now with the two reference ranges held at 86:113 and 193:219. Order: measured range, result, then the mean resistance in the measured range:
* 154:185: -3.9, 342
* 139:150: 6.4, 115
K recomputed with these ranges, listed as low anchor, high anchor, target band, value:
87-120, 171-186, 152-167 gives 2.4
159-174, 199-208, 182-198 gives -1.2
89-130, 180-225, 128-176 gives 9.5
